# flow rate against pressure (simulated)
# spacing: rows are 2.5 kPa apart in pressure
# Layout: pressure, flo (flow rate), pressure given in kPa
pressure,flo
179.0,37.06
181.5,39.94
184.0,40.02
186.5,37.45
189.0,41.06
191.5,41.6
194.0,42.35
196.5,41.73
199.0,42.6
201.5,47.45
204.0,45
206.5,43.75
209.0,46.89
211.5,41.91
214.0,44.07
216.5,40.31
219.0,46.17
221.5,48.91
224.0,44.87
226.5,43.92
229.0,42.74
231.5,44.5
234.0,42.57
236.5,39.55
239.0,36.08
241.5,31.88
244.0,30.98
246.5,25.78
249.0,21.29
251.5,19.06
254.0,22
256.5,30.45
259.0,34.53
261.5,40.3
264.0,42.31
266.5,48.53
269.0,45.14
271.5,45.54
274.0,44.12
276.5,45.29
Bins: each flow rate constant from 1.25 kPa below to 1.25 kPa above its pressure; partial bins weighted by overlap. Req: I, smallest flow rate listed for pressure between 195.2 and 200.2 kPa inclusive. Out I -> 41.73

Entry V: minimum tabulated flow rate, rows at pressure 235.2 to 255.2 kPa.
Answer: 19.06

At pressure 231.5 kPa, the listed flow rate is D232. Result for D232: 44.5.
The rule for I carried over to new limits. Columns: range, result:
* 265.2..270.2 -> 45.14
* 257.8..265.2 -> 34.53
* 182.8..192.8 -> 37.45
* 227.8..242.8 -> 31.88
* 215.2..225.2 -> 40.31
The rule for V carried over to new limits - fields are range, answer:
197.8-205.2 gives 42.6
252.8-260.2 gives 22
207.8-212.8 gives 41.91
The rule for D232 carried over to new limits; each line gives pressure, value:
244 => 30.98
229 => 42.74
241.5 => 31.88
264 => 42.31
